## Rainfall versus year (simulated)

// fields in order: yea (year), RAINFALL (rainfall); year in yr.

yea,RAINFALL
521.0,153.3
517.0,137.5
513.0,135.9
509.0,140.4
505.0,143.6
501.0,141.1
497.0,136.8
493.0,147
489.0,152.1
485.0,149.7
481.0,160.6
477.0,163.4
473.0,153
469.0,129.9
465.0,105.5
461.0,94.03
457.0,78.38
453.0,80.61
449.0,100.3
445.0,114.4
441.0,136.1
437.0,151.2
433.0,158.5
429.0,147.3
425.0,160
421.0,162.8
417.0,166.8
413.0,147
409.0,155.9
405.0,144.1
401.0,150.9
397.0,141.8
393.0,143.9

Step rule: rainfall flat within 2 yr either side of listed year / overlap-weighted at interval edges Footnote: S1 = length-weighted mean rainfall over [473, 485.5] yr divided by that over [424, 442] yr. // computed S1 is 1.05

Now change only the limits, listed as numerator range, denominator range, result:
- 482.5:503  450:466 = 1.63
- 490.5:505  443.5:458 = 1.52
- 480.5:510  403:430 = 0.94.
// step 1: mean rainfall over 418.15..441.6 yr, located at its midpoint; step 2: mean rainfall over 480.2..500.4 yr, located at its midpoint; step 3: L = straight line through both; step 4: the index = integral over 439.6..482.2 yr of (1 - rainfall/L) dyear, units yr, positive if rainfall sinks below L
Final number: 9.1 yr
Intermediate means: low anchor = 154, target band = 119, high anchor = 148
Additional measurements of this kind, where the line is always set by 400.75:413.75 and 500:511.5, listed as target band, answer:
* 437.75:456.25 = 4.8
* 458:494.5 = 1.5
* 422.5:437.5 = -0.7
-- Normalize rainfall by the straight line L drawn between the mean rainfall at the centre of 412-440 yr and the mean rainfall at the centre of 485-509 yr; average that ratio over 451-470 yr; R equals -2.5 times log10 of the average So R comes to 0.49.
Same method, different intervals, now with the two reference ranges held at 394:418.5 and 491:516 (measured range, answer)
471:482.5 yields -0.11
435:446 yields 0.09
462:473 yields 0.18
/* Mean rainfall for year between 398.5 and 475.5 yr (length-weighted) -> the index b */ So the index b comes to 134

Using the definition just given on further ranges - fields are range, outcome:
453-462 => 84.1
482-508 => 145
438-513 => 130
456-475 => 114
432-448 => 136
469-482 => 154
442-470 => 101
